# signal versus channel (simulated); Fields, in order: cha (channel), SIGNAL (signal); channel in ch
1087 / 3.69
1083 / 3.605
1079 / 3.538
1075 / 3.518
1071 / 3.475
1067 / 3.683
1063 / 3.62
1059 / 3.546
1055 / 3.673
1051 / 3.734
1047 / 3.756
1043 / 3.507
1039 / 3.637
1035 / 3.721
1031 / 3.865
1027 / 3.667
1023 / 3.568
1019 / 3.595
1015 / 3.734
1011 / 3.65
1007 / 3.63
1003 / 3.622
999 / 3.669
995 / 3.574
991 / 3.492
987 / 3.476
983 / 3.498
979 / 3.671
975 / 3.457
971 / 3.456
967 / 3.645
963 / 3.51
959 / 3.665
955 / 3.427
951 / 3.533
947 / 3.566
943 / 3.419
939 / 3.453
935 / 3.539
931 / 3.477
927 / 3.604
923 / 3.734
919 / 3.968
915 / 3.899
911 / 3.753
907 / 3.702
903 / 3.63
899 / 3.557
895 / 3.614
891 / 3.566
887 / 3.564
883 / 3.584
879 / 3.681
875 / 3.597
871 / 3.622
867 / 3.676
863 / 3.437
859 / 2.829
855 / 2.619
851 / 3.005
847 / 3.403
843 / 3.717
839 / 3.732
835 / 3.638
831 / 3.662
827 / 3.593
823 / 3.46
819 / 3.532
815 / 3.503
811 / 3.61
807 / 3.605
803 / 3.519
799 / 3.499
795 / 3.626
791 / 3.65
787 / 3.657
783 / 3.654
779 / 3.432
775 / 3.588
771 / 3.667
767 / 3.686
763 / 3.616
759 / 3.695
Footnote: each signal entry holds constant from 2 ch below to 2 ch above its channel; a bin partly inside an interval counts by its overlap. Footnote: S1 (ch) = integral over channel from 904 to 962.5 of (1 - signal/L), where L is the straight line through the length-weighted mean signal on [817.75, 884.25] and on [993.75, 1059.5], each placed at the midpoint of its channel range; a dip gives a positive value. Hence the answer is -1.2 ch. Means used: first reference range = 3.46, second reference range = 3.66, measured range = 3.62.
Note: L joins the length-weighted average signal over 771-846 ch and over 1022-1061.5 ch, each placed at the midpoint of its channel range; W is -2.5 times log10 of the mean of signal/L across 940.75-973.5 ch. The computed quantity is 0.04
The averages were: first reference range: 3.59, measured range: 3.53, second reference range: 3.67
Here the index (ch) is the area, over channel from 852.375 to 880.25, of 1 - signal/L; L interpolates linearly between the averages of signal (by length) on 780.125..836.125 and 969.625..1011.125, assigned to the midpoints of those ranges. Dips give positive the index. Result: 1.88 ch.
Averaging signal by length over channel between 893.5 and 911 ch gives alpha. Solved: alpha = 3.64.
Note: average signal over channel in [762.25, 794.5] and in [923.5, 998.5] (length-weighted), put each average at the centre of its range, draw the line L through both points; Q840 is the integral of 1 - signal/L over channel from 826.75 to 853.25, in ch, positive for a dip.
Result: 0.5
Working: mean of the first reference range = 3.62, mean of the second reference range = 3.53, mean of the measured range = 3.52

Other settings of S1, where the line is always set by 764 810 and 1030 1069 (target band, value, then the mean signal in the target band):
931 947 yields 0.7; 3.48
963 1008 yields 1.1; 3.56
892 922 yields -0.8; 3.73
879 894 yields 0.2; 3.59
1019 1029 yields 0.1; 3.61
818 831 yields 0.2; 3.55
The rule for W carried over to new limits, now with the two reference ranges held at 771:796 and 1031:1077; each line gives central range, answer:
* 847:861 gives 0.24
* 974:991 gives 0.03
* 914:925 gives -0.07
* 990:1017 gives 0.00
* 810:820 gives 0.02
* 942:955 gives 0.04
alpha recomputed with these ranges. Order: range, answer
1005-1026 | 3.64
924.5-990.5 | 3.53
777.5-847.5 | 3.59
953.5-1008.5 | 3.56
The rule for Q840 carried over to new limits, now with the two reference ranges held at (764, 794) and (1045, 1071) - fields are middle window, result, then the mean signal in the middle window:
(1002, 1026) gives 0.1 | 3.64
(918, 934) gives -0.1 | 3.67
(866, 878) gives 0.0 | 3.63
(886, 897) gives 0.2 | 3.58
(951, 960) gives 0.3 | 3.53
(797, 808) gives 0.3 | 3.54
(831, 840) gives -0.1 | 3.67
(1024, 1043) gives -0.2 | 3.69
